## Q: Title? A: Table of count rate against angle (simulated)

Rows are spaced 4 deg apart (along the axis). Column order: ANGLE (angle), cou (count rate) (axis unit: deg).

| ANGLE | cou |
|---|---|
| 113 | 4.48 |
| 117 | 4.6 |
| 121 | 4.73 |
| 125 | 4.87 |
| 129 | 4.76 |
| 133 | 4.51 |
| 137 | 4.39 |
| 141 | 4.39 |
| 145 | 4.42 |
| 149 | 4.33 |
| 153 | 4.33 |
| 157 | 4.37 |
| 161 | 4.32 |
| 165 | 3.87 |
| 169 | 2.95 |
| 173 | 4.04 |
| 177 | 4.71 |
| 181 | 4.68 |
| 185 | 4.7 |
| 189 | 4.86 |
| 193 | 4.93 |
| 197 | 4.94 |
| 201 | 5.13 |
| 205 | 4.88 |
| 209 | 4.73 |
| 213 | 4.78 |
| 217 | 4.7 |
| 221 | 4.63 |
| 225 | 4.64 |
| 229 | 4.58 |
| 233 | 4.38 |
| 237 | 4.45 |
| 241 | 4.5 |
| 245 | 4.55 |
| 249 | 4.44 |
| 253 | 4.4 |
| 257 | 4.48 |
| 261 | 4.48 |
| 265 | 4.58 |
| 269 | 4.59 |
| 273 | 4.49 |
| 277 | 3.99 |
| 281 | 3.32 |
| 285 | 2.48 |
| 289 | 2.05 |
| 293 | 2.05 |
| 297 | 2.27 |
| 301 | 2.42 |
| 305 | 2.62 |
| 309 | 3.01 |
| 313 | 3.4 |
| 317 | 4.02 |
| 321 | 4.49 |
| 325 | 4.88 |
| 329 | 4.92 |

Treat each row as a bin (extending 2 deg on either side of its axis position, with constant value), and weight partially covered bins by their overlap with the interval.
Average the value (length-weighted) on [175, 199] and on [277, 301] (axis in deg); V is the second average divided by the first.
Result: 0.53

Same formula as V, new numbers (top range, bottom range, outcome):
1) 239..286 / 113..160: 0.94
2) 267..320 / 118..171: 0.73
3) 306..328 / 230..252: 0.88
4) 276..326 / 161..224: 0.68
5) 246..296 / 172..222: 0.79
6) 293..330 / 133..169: 0.81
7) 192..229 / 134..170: 1.14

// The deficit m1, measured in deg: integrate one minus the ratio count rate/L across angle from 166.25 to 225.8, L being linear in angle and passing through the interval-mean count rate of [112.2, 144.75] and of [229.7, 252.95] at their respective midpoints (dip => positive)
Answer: -1.29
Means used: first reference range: 4.59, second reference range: 4.47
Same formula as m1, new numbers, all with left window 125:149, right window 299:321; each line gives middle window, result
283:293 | 3.44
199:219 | -4.37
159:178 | 1.49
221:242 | -3.94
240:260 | -4.39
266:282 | -3.13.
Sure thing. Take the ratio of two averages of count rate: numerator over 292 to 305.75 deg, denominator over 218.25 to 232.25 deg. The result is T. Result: 0.5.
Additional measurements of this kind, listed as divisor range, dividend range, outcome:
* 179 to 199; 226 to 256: 0.93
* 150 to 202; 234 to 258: 1.01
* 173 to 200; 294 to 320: 0.63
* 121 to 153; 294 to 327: 0.74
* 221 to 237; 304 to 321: 0.76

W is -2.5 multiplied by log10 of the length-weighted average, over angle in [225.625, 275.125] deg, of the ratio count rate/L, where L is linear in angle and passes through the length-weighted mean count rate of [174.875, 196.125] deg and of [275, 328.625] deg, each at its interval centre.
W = -0.16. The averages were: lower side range 4.78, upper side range 3.21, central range 4.5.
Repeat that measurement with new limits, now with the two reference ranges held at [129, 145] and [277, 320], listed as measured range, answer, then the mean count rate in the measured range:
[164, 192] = -0.064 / 4.3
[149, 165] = -0.002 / 4.28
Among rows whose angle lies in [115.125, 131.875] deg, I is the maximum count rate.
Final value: 4.87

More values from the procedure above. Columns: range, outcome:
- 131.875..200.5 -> 4.94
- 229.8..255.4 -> 4.55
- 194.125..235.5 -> 5.13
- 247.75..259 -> 4.48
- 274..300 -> 3.99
